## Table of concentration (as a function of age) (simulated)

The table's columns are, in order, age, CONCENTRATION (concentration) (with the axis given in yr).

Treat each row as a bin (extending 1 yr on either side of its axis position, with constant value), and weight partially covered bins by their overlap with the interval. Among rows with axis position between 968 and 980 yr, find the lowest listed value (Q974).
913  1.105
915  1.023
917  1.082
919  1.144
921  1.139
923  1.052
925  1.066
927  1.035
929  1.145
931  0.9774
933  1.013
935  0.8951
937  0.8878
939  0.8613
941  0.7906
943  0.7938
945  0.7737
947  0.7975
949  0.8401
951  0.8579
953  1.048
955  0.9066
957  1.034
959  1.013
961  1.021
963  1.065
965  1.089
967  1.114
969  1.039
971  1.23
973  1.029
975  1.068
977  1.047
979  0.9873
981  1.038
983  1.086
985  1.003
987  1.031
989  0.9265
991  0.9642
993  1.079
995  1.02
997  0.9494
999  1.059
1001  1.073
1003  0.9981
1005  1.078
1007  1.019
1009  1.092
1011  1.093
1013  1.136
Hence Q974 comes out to 0.9873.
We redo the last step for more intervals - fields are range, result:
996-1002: 0.9494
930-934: 0.9774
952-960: 0.9066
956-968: 1.013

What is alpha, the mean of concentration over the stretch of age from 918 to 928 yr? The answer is 1.09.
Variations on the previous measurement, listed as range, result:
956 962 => 1.02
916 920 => 1.11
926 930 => 1.09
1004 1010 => 1.06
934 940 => 0.881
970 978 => 1.09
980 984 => 1.06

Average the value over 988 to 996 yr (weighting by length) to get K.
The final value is 0.997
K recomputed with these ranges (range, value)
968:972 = 1.13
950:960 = 0.972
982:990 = 1.01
